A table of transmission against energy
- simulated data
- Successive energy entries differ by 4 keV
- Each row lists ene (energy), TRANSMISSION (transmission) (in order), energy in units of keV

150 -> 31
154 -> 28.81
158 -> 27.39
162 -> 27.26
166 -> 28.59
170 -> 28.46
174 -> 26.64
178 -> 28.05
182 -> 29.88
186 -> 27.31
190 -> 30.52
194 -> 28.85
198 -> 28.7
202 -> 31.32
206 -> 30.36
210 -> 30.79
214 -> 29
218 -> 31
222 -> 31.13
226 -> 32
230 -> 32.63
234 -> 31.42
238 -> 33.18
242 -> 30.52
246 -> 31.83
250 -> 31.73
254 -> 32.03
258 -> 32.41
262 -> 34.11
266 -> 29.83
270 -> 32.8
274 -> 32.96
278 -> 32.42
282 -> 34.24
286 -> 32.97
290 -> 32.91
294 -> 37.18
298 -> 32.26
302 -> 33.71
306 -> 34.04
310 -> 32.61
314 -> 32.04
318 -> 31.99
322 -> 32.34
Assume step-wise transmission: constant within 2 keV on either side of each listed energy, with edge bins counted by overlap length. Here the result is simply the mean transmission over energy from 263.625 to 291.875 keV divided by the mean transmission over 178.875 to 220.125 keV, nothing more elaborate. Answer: 1.10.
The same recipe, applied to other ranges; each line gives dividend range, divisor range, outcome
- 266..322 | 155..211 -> 1.15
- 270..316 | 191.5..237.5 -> 1.09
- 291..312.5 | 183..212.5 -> 1.14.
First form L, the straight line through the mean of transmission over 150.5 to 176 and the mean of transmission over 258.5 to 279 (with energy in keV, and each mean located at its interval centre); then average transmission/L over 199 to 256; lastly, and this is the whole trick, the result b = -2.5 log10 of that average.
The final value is -0.02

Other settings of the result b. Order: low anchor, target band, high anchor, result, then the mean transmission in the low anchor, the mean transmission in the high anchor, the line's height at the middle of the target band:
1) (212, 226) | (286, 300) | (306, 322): -0.06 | 30.6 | 32.5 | 32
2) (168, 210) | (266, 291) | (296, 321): -0.03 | 29.1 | 32.8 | 31.8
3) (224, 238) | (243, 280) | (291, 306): 0.03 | 32.2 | 34.2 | 33.1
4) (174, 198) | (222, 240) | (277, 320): -0.06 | 28.7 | 33.3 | 30.6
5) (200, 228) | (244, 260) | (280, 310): 0.01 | 30.8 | 33.8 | 32.2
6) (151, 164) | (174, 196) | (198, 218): 0.02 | 28.1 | 30.3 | 29.3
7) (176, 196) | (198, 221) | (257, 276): -0.02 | 28.9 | 32.4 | 29.9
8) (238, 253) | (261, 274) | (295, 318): 0.00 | 31.6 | 33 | 32.1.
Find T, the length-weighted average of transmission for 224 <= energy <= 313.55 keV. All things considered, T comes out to 32.7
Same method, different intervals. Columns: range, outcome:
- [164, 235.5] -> 29.8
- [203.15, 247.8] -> 31.3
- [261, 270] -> 31.9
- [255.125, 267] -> 32.3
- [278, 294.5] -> 33.8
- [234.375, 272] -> 32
